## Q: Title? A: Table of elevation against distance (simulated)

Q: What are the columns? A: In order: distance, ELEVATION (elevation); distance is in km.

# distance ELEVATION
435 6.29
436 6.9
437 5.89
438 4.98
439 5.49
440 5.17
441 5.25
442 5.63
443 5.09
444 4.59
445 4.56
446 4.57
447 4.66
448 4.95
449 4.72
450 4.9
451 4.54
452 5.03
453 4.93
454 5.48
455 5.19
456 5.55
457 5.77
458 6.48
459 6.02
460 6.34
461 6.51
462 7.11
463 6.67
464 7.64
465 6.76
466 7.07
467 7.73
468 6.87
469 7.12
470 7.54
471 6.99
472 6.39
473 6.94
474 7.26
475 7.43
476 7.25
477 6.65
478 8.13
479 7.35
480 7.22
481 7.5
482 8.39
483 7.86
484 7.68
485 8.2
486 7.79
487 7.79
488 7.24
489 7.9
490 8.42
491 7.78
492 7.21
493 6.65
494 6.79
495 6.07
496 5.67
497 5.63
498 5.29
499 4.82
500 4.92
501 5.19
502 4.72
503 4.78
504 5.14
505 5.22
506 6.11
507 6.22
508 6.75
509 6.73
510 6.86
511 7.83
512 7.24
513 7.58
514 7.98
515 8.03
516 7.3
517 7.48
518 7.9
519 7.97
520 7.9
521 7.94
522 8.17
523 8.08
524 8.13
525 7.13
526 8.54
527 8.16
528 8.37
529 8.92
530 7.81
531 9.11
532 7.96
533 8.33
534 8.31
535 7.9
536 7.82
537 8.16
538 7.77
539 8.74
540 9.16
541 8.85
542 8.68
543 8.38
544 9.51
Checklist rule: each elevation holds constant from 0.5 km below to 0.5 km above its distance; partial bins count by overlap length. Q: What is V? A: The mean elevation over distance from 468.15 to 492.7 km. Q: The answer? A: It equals 7.49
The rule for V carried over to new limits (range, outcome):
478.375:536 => 7.23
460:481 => 7.12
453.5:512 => 6.7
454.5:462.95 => 6.15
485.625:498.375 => 6.95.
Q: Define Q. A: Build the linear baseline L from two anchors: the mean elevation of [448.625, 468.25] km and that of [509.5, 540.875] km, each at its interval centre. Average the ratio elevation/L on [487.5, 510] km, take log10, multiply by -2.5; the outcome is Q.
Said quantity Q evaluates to 0.173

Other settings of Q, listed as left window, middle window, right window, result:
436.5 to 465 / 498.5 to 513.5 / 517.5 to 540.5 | 0.23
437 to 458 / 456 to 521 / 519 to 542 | -0.05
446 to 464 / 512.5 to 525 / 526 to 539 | -0.01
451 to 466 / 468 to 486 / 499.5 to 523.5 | -0.17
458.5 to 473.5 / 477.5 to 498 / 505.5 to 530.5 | -0.02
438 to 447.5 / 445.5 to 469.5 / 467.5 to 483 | 0.02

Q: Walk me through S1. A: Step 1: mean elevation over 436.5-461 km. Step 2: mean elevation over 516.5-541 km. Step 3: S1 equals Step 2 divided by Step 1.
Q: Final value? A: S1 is 1.55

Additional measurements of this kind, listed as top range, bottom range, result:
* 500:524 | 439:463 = 1.28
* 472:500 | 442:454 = 1.46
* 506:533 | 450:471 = 1.23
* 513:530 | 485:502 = 1.22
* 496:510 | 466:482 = 0.77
